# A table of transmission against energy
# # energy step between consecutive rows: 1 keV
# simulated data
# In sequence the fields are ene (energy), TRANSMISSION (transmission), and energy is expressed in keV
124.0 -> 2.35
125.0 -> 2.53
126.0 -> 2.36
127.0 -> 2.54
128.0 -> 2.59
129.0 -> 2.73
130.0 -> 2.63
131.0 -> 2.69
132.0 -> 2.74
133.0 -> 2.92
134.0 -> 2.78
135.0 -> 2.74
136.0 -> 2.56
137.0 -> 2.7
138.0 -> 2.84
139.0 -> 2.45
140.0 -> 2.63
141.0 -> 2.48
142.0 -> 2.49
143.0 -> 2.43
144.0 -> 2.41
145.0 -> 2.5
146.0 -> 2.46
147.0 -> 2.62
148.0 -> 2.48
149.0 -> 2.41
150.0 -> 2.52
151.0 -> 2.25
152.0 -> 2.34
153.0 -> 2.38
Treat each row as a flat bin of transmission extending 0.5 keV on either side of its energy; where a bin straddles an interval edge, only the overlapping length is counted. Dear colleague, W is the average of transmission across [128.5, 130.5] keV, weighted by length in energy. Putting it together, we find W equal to 2.68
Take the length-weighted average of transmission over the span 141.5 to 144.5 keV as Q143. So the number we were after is 2.44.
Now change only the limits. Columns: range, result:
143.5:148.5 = 2.49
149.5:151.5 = 2.38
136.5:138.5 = 2.77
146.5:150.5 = 2.51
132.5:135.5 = 2.81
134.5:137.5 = 2.67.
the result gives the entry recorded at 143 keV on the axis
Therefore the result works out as 2.43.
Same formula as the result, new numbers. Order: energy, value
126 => 2.36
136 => 2.56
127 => 2.54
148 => 2.48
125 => 2.53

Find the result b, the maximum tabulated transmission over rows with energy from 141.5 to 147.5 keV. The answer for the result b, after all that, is 2.62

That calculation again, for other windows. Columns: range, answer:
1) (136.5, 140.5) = 2.84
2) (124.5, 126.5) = 2.53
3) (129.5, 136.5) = 2.92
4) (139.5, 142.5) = 2.63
